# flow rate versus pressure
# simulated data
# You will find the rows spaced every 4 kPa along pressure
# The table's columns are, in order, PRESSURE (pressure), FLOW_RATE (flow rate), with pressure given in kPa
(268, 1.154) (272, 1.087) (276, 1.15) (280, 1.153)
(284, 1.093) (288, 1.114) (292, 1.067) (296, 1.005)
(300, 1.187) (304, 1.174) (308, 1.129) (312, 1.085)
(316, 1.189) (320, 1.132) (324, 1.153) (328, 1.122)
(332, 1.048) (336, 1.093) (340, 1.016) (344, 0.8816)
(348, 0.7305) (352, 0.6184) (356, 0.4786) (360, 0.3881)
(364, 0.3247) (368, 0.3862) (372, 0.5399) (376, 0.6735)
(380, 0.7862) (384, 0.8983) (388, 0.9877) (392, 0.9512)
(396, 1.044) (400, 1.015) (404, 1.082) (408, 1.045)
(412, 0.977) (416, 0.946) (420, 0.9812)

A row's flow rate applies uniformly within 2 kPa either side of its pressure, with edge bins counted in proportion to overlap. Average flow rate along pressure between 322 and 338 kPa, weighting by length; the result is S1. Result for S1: 1.1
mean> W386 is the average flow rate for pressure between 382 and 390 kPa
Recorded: 0.943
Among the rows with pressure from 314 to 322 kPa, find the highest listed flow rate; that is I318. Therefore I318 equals 1.189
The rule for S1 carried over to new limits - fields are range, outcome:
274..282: 1.15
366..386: 0.657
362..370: 0.355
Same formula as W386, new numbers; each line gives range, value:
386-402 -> 0.999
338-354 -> 0.812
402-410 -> 1.06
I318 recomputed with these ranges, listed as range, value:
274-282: 1.153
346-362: 0.7305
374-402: 1.044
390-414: 1.082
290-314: 1.187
